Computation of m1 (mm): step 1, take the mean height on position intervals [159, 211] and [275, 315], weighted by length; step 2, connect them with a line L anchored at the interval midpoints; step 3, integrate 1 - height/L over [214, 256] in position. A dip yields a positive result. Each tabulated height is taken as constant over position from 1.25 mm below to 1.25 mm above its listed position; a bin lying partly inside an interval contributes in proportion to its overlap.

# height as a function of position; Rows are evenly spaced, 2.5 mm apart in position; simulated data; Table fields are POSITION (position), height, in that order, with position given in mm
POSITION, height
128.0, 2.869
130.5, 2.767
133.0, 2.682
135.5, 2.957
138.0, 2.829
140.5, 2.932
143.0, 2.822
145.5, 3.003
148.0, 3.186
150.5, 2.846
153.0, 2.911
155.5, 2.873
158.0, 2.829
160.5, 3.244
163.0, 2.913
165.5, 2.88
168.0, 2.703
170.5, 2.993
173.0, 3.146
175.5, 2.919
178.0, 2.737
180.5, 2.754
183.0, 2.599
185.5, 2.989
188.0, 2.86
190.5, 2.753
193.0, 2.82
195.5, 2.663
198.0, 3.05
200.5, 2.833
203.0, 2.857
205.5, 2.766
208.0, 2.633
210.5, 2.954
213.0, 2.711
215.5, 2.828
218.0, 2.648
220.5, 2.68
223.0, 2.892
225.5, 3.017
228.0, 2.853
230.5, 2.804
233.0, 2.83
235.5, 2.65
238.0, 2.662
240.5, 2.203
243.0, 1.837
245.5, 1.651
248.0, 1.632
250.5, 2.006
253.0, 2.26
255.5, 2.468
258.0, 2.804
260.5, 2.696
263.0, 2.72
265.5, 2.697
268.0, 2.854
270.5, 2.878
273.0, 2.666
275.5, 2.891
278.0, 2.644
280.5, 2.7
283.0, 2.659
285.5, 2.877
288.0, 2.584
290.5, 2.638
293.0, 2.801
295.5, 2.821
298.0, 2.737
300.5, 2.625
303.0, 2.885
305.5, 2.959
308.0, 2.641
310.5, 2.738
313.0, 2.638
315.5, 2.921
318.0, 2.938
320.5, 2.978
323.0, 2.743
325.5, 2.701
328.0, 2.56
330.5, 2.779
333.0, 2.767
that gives 5.08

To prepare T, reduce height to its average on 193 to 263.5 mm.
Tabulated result 2.6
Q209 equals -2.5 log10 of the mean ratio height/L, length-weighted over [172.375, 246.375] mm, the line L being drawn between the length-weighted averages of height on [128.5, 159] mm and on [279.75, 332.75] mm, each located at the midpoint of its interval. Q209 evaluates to 0.04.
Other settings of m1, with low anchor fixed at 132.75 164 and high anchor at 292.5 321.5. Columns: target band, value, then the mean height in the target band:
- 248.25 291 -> 3.2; 2.63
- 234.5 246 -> 2.5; 2.23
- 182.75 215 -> 0.9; 2.81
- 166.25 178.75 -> 0.0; 2.91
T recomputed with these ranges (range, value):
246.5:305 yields 2.63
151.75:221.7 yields 2.84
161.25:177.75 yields 2.92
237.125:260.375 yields 2.19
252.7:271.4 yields 2.69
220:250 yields 2.46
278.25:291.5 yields 2.69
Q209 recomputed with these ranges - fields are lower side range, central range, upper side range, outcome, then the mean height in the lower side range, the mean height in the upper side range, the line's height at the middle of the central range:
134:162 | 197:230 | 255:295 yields 0.00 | 2.95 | 2.73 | 2.83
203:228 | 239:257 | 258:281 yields 0.34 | 2.8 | 2.75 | 2.77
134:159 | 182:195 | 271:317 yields 0.03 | 2.92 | 2.75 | 2.87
